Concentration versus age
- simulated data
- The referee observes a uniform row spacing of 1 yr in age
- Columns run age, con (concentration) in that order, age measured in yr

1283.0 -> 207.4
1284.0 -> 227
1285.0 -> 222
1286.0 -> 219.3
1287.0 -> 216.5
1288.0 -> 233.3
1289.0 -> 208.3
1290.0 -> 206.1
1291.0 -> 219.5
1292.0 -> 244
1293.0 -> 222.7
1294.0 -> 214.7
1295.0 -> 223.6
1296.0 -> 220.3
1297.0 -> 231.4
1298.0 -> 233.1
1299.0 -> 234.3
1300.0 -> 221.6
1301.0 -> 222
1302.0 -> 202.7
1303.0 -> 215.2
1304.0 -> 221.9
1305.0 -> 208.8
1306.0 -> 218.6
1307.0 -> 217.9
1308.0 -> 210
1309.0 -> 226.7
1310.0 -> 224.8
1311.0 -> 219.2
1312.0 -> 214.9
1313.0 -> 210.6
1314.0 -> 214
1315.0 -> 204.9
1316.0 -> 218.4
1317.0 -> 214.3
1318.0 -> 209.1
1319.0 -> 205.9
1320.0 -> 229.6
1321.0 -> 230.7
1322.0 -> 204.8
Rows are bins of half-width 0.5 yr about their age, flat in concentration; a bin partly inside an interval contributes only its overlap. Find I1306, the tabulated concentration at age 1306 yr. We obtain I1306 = 218.6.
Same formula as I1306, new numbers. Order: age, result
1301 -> 222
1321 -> 230.7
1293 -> 222.7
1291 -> 219.5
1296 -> 220.3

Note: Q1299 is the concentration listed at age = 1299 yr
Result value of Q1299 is 234.3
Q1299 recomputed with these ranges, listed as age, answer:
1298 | 233.1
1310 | 224.8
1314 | 214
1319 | 205.9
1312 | 214.9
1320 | 229.6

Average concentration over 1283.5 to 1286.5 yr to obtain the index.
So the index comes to 223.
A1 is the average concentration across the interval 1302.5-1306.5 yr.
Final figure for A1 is 216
